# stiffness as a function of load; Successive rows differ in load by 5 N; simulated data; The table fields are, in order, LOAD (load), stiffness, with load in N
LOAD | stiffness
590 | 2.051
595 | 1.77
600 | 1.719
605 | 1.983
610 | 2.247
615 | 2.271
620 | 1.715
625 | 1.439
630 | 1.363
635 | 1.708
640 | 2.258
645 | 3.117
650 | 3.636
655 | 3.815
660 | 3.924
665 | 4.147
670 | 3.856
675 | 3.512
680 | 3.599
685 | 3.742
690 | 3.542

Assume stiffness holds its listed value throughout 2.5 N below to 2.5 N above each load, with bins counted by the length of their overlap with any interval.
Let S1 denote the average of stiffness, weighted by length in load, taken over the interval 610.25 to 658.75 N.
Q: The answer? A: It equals 2.4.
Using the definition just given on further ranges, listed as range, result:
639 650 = 2.96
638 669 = 3.52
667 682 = 3.67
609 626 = 1.93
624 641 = 1.66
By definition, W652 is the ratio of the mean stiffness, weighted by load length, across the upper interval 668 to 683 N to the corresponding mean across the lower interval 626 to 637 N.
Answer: 2.4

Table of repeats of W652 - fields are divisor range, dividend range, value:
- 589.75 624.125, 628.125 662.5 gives 1.48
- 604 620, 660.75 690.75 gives 1.78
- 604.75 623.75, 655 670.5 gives 1.96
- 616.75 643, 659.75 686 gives 2.18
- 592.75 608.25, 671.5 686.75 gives 1.97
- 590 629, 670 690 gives 1.95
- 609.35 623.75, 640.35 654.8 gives 1.64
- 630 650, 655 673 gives 1.64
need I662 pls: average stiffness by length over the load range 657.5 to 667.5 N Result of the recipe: 4.04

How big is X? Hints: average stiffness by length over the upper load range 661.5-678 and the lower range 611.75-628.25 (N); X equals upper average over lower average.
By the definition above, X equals 2.12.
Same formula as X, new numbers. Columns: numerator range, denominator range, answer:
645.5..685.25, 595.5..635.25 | 2.07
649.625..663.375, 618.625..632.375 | 2.58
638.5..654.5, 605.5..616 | 1.43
